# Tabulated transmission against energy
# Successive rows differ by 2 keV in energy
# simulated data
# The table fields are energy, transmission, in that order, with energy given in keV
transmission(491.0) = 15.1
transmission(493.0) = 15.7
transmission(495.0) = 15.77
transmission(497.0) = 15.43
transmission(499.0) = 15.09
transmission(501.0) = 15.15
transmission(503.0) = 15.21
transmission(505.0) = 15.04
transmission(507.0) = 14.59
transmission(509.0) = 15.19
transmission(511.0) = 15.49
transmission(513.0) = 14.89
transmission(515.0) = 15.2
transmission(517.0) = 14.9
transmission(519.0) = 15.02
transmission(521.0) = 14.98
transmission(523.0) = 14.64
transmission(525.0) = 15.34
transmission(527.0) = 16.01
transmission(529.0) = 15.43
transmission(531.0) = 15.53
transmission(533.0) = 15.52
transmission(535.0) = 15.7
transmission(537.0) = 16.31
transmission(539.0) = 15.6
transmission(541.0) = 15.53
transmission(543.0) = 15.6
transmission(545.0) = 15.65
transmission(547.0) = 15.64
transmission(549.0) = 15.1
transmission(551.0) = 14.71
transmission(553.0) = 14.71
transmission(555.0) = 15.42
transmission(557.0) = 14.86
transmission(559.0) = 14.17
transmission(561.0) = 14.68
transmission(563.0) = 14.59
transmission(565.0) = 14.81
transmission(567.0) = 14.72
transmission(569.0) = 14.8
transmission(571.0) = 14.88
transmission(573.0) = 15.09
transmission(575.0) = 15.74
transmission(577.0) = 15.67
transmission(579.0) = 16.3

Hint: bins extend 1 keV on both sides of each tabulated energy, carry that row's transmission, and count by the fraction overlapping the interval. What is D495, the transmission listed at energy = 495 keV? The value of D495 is 15.77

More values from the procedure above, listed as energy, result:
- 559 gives 14.17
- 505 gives 15.04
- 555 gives 15.42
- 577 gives 15.67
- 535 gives 15.7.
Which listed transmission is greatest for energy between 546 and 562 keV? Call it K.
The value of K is 15.64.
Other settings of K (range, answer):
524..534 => 16.01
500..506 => 15.21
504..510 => 15.19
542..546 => 15.65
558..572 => 14.88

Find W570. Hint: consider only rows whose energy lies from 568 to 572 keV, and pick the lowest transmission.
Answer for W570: 14.8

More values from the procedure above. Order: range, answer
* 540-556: 14.71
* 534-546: 15.53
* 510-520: 14.89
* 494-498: 15.43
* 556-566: 14.17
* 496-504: 15.09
